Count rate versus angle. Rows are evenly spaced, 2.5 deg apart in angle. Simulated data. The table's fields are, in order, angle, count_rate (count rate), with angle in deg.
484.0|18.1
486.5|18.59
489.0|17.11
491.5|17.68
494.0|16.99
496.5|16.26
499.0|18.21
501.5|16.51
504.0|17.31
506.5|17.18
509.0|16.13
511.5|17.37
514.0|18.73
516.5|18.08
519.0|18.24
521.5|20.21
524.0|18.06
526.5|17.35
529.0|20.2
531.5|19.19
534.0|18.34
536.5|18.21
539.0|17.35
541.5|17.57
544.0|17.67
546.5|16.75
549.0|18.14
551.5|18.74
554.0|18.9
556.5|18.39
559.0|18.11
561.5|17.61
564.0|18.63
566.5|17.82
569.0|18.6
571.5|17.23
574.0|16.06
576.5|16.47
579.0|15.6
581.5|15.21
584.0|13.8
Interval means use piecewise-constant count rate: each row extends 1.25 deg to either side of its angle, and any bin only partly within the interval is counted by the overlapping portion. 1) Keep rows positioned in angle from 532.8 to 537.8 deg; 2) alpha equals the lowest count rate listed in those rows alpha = 18.21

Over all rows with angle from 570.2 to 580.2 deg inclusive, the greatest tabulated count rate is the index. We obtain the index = 17.23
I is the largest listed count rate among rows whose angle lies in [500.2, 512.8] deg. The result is 17.37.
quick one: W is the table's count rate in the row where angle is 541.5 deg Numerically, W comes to 17.57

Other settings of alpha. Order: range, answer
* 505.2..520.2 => 16.13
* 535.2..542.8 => 17.35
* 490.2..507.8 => 16.26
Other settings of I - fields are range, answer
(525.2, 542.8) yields 20.2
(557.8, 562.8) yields 18.11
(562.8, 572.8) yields 18.63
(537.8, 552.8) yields 18.74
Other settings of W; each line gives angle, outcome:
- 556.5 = 18.39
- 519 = 18.24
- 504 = 17.31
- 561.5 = 17.61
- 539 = 17.35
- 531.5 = 19.19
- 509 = 16.13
